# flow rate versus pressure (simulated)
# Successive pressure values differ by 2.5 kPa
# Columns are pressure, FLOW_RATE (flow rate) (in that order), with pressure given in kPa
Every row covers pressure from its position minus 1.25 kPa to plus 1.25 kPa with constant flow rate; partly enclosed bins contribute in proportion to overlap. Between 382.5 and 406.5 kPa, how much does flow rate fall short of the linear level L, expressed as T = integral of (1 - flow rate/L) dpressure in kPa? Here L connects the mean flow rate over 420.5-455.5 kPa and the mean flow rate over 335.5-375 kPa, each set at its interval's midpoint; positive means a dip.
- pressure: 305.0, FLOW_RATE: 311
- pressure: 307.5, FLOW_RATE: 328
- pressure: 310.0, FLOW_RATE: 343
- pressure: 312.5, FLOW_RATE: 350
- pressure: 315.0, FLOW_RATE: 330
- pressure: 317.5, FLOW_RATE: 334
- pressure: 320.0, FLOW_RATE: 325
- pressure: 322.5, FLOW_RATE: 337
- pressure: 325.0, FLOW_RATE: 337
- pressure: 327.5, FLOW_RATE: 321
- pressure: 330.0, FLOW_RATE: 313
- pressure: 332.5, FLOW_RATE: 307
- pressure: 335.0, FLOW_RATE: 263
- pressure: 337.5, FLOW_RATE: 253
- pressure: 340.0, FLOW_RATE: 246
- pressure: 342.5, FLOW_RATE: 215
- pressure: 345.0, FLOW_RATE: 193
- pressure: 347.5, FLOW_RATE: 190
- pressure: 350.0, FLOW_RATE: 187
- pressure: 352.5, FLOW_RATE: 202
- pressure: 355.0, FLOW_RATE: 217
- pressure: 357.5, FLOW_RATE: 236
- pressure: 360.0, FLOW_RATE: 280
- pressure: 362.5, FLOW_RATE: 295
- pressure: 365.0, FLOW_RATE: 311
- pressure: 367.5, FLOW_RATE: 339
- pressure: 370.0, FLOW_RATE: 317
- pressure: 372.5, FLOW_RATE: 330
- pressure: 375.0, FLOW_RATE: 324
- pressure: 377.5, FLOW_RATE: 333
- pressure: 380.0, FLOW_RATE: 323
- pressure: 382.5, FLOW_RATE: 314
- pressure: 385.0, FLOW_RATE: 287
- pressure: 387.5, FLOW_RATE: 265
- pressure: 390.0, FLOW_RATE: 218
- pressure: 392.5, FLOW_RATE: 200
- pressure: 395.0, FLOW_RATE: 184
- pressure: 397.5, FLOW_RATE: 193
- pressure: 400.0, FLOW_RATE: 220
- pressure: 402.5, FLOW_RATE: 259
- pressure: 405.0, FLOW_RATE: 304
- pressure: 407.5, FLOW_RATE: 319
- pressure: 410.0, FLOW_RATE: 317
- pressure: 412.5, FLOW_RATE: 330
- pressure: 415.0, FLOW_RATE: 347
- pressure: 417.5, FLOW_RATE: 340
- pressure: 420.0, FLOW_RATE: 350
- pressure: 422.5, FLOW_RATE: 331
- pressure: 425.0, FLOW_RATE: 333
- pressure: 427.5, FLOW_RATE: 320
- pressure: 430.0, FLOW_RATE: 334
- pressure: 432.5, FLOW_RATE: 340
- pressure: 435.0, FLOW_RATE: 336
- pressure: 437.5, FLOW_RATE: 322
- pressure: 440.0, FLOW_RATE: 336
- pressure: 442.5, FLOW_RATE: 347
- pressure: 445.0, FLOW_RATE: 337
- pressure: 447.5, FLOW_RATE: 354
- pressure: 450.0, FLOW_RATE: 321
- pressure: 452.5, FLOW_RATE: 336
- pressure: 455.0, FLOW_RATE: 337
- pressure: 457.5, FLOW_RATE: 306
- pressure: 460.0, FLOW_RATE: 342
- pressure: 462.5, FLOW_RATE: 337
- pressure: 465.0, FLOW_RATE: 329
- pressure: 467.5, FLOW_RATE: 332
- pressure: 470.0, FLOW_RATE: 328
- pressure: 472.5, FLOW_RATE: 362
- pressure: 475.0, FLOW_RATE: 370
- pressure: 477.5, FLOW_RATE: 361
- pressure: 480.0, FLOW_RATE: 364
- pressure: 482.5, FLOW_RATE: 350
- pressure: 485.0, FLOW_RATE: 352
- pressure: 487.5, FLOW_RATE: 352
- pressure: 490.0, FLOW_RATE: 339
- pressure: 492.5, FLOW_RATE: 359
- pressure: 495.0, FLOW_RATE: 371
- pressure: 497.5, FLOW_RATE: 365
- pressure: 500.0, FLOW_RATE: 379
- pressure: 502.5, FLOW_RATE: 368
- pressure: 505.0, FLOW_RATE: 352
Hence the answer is 4.2 kPa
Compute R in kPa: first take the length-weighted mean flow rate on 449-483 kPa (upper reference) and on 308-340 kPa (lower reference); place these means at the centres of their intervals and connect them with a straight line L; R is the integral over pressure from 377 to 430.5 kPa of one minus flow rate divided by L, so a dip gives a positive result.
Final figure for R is 6.4 kPa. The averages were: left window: 315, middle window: 291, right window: 341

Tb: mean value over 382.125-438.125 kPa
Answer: 293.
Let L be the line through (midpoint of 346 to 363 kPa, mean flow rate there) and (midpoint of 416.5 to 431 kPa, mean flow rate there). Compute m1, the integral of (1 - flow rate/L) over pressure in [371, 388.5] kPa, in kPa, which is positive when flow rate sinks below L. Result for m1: -3.1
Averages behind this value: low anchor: 226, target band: 312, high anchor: 335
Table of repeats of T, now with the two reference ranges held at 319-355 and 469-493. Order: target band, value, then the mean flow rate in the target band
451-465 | 0.3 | 331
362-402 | 1.6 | 278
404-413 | -0.3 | 317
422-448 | -0.9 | 335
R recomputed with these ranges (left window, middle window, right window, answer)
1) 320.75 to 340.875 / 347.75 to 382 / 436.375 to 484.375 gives 3.1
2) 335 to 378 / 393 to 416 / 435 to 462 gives 2.2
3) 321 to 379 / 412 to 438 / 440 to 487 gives -1.3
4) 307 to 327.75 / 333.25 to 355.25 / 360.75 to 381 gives 7.2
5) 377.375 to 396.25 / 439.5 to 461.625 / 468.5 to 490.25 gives -0.7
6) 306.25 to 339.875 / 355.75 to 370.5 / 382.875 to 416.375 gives -0.1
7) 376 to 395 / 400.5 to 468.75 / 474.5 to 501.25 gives -3.2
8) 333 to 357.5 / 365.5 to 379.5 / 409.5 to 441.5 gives -3.6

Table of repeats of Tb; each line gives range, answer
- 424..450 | 335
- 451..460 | 328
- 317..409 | 272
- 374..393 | 286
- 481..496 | 354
